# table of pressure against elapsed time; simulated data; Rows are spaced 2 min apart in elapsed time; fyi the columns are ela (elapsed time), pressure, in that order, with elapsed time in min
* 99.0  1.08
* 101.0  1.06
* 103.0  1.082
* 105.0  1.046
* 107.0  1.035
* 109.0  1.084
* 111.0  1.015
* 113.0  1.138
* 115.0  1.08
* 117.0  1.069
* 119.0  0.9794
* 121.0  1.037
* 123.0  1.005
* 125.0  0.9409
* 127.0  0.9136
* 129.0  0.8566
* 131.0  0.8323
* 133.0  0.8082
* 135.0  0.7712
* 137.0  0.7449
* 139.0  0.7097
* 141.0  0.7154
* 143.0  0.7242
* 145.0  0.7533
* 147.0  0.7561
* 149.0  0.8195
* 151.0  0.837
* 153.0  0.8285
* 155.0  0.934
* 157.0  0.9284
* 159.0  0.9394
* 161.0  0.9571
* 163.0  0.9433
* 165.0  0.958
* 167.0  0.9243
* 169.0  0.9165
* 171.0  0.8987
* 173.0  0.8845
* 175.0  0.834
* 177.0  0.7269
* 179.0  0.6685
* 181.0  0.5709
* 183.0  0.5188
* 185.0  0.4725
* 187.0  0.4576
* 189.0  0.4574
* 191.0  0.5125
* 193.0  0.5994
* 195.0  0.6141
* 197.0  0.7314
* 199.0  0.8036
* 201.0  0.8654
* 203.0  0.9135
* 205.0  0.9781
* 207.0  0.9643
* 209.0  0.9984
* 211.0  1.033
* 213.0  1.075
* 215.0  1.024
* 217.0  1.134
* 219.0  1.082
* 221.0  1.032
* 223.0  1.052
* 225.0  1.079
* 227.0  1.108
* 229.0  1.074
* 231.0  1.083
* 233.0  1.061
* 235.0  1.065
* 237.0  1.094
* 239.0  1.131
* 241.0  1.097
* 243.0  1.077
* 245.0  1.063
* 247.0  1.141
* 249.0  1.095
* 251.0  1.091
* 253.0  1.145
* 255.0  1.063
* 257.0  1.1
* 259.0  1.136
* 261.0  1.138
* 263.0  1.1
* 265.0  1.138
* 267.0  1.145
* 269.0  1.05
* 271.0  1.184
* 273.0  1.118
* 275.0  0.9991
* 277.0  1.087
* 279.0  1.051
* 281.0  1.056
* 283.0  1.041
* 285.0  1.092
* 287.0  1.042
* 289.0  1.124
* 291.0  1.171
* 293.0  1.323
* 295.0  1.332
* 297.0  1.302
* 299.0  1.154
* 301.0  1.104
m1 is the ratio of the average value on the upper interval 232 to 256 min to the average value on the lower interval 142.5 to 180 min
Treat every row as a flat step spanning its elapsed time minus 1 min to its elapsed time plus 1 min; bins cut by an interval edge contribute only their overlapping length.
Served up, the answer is 1.28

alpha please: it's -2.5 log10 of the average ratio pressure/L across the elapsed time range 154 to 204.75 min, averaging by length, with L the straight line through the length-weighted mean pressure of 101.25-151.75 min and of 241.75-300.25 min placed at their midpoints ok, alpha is 0.28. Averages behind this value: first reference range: 0.913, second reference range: 1.12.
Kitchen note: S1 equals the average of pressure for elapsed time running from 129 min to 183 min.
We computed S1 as 0.818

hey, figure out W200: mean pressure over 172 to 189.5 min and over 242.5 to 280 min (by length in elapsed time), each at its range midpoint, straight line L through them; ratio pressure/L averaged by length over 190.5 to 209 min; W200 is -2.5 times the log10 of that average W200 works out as -0.07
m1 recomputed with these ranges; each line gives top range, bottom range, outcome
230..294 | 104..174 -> 1.21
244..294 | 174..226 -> 1.36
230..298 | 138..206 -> 1.45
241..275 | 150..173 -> 1.21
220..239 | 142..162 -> 1.27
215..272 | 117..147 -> 1.30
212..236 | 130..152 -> 1.39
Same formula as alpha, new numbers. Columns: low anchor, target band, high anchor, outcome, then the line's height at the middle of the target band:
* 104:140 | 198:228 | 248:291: 0.03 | 1.04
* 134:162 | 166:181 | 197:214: 0.07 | 0.871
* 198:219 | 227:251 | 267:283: -0.06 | 1.03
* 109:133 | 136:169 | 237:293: 0.20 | 1.01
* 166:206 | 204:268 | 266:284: -0.18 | 0.922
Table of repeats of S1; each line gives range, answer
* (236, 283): 1.1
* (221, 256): 1.09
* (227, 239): 1.08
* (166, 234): 0.857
